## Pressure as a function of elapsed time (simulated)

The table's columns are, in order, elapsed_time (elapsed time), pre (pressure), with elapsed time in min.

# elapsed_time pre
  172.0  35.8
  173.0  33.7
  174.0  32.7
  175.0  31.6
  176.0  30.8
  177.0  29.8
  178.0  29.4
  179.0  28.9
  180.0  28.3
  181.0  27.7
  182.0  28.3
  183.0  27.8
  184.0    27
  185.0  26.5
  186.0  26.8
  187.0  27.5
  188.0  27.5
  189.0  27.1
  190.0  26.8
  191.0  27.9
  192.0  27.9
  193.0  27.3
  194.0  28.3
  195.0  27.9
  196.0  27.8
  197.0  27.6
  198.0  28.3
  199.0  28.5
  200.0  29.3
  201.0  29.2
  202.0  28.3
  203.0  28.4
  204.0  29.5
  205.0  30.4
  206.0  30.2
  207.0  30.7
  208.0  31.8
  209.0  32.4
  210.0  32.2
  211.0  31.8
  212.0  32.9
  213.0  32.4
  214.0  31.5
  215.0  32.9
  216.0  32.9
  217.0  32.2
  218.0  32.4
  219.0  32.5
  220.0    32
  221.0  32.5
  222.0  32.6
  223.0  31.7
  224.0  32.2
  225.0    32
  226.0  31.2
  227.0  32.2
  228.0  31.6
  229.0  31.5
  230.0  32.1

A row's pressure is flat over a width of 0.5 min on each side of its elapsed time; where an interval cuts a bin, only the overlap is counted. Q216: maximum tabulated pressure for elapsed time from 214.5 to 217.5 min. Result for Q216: 32.9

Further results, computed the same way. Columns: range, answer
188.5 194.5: 28.3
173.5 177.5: 32.7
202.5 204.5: 29.5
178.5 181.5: 28.9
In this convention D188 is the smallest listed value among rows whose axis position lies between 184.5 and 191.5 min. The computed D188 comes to 26.5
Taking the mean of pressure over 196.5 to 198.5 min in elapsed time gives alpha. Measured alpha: 28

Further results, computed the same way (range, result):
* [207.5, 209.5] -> 32.1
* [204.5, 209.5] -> 31.1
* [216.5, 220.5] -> 32.3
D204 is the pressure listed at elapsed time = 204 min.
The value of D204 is 29.5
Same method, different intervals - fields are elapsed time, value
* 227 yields 32.2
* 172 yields 35.8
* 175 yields 31.6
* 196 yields 27.8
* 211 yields 31.8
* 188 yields 27.5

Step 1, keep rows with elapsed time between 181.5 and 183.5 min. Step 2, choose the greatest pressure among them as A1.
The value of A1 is 28.3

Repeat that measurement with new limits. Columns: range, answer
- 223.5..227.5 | 32.2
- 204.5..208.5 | 31.8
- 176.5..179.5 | 29.8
